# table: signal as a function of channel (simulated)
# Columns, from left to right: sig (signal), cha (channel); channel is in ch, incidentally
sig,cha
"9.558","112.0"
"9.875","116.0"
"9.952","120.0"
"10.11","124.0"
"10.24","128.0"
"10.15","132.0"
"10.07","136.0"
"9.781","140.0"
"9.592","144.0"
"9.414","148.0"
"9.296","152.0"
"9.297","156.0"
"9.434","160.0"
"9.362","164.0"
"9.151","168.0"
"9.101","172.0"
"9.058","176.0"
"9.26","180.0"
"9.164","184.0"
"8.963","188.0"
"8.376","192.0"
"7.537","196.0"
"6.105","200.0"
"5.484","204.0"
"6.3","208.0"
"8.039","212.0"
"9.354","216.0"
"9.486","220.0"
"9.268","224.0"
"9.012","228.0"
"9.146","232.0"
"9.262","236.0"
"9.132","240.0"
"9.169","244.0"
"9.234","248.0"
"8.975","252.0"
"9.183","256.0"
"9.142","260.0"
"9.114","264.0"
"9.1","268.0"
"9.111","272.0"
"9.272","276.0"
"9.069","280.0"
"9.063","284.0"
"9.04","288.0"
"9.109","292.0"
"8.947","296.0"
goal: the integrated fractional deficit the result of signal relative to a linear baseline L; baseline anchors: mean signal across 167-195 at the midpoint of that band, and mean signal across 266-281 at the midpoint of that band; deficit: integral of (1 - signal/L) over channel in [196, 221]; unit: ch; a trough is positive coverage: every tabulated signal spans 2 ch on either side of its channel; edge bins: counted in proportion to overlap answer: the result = 4.5 ch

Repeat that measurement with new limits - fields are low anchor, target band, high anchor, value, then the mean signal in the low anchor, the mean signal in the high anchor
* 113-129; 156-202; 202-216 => -3.84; 10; 7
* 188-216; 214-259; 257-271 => -4.96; 7.29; 9.12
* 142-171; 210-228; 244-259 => 0.34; 9.35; 9.14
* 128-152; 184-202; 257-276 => 3.06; 9.8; 9.14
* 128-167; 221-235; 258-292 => 0.19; 9.62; 9.11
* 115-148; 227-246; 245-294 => 0.34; 9.94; 9.12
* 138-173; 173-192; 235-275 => 0.59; 9.39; 9.14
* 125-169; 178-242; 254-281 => 6.88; 9.64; 9.14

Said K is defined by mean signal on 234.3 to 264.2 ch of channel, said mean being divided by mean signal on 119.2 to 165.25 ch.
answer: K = 0.9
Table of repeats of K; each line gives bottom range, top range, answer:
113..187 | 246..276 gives 0.95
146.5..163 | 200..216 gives 0.74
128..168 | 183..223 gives 0.82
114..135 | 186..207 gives 0.72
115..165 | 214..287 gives 0.94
